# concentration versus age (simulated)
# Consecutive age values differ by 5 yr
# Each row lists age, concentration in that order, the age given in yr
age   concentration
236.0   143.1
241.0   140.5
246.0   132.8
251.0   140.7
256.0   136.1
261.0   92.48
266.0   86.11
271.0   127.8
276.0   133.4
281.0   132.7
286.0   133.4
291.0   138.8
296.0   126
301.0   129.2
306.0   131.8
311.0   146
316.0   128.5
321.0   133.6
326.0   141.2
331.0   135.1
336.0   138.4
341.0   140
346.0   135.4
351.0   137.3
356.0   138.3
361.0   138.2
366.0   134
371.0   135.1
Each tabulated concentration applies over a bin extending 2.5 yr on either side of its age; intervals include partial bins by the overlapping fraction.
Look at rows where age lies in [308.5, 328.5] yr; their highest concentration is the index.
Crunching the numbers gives 146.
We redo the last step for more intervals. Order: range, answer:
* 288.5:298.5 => 138.8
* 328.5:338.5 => 138.4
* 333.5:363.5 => 140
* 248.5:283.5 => 140.7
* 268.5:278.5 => 133.4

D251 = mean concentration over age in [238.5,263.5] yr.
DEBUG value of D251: 129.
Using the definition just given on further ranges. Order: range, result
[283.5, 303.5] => 132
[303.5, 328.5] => 136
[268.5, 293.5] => 133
